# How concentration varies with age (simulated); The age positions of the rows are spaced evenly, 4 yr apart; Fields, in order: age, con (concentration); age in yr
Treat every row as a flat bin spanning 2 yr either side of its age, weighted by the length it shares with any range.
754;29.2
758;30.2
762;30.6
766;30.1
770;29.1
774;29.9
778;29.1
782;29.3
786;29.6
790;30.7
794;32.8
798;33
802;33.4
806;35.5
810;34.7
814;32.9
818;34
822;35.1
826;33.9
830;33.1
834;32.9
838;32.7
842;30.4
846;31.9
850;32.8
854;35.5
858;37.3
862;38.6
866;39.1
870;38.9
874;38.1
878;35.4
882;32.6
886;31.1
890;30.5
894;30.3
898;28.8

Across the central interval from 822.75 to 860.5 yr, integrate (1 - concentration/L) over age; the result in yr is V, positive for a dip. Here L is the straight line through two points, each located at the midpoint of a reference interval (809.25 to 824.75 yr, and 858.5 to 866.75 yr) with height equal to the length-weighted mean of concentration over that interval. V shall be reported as 3.1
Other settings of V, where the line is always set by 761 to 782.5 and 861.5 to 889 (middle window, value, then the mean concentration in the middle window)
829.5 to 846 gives 0.7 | 32.2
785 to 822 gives -1.8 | 33.2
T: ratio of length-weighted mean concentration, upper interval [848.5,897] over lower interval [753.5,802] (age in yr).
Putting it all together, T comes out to 1.15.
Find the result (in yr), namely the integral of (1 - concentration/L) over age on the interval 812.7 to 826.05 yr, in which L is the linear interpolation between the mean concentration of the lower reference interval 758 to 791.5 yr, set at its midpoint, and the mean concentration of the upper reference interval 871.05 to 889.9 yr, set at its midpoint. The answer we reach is -1.0 yr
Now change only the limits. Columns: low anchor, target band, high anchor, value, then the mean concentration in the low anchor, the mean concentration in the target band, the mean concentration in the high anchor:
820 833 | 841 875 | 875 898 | -3.16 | 33.9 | 35.9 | 32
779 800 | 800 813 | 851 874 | -0.74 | 31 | 34.4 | 37.7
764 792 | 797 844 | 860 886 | -1.04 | 29.7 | 33.5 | 36.7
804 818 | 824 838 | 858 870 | 1.06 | 34.3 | 33.2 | 38.6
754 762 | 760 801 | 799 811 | 2.09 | 30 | 30.5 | 34.4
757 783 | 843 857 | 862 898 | -0.13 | 29.8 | 33.5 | 34.4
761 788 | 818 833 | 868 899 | -1.23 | 29.6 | 34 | 33.4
